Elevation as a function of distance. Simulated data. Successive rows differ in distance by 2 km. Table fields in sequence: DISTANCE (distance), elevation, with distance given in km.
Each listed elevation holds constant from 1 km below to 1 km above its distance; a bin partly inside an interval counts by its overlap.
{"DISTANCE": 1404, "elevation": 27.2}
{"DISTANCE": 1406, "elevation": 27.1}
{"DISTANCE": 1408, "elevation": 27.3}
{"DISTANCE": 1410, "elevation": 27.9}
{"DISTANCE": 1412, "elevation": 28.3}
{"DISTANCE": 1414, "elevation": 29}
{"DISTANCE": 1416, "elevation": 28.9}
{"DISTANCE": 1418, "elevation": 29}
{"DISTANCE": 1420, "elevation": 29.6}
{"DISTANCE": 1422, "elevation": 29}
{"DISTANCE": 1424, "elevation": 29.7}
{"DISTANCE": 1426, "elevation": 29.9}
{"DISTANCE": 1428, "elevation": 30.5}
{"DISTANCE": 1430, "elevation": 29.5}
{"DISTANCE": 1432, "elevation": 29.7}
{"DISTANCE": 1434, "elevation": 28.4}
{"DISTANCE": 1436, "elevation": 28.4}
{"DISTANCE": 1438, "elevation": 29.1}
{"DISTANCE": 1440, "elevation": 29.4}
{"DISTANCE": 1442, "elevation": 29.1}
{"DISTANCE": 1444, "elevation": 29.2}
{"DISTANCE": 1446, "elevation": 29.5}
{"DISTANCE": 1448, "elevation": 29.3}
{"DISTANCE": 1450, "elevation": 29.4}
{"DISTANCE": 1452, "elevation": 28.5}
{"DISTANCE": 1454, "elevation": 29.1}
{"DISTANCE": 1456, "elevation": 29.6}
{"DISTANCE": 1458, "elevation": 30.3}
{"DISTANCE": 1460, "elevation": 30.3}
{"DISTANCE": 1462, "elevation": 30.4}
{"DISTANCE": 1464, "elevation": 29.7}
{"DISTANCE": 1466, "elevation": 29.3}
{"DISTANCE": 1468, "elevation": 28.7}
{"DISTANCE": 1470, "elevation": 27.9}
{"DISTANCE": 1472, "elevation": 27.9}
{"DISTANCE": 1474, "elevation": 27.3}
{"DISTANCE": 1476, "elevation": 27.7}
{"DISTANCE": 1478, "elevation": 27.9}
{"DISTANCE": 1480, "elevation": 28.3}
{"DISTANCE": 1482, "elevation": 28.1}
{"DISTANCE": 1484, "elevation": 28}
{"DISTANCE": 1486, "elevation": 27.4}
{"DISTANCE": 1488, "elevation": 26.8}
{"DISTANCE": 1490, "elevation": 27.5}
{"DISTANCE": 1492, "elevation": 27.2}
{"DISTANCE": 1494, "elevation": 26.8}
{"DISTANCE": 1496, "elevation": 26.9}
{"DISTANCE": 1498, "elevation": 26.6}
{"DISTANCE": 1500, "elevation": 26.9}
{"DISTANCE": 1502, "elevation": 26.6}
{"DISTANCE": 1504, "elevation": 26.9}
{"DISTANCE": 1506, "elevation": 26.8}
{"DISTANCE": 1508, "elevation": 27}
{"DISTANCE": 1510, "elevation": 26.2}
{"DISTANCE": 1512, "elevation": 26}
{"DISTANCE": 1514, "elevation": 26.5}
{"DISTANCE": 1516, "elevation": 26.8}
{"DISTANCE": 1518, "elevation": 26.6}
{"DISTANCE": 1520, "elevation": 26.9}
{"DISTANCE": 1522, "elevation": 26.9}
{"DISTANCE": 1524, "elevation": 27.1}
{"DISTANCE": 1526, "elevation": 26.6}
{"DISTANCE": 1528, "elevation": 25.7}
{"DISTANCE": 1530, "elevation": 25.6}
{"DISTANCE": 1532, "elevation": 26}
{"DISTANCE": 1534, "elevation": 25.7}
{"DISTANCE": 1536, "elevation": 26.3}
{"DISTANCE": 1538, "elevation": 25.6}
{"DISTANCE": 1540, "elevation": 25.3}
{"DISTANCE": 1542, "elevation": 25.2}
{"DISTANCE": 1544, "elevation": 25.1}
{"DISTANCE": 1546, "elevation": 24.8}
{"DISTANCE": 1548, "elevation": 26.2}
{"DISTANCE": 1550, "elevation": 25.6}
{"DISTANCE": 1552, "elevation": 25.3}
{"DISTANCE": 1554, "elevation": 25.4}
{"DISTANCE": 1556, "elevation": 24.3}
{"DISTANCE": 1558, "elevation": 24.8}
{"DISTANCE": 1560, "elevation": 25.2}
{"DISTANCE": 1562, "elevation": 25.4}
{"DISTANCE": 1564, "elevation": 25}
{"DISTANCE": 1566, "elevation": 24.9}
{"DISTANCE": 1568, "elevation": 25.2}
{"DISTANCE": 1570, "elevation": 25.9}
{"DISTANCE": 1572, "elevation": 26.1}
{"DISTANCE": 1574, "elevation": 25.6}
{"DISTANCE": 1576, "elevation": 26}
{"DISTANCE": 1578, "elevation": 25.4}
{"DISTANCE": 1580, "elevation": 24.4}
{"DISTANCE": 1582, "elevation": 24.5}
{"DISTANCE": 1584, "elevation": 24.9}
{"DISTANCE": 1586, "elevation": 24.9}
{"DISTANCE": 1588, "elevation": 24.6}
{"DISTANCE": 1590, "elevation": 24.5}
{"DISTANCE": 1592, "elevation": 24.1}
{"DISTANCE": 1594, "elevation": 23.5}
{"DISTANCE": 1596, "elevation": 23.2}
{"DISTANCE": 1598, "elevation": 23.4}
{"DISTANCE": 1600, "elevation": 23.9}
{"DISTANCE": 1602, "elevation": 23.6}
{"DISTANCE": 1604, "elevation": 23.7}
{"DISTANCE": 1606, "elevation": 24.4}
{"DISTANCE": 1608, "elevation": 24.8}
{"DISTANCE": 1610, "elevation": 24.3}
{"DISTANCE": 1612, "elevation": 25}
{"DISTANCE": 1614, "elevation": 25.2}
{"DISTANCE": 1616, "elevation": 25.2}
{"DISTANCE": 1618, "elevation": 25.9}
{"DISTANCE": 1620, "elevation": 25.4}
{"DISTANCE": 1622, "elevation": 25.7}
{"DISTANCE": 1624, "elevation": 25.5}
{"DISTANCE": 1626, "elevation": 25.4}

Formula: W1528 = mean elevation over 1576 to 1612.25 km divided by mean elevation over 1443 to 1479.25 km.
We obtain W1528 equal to 0.8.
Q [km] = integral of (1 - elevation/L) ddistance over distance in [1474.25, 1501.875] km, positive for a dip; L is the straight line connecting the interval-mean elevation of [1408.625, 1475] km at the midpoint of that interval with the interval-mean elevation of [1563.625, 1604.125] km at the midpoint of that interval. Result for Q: 0.31 km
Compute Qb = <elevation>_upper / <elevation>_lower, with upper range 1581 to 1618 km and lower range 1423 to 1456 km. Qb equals 0.83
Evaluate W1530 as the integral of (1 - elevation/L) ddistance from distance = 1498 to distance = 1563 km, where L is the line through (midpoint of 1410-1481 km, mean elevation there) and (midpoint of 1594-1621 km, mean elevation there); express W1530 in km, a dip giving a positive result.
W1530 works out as 1.57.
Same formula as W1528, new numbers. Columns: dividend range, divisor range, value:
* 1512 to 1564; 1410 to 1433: 0.88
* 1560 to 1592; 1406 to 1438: 0.87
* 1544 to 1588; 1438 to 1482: 0.87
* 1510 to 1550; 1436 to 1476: 0.89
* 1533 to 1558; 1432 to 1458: 0.87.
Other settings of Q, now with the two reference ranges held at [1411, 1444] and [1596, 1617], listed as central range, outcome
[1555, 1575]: 0.2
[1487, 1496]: 0.1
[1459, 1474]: -0.5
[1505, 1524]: 0.1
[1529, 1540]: 0.2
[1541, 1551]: 0.2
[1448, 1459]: -0.3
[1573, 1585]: 0.0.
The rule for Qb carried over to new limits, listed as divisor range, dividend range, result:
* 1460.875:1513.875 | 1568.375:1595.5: 0.90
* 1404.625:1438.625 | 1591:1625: 0.85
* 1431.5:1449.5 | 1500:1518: 0.91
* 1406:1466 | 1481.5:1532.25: 0.92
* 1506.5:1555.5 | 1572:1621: 0.95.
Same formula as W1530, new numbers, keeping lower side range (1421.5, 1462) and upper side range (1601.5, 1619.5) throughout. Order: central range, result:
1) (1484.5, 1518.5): 1.2 km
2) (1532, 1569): 1.5 km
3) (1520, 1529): 0.2 km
